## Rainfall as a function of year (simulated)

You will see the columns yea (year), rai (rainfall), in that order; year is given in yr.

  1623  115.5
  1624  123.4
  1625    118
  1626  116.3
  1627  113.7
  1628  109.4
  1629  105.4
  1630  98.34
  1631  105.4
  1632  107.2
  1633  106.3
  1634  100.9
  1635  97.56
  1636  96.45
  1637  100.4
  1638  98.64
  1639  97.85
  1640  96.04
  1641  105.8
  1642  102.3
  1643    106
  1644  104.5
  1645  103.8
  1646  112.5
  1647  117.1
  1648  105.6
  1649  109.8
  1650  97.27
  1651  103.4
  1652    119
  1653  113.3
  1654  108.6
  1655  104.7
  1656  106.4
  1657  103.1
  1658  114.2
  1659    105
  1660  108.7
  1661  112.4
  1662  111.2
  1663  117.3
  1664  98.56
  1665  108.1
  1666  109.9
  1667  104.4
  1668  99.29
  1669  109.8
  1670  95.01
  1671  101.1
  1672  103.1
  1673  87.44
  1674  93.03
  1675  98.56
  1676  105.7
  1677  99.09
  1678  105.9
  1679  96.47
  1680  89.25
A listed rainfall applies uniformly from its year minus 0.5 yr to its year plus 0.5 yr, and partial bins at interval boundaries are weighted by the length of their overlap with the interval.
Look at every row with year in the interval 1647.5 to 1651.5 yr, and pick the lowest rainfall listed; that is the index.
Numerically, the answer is 97.27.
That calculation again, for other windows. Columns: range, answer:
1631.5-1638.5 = 96.45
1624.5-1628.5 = 109.4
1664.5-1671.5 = 95.01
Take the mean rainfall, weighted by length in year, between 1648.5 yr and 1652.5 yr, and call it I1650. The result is 107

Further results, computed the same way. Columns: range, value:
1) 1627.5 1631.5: 105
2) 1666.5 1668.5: 102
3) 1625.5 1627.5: 115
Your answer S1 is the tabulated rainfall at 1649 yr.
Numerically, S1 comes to 109.8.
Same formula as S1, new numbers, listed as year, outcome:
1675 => 98.56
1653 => 113.3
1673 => 87.44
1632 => 107.2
